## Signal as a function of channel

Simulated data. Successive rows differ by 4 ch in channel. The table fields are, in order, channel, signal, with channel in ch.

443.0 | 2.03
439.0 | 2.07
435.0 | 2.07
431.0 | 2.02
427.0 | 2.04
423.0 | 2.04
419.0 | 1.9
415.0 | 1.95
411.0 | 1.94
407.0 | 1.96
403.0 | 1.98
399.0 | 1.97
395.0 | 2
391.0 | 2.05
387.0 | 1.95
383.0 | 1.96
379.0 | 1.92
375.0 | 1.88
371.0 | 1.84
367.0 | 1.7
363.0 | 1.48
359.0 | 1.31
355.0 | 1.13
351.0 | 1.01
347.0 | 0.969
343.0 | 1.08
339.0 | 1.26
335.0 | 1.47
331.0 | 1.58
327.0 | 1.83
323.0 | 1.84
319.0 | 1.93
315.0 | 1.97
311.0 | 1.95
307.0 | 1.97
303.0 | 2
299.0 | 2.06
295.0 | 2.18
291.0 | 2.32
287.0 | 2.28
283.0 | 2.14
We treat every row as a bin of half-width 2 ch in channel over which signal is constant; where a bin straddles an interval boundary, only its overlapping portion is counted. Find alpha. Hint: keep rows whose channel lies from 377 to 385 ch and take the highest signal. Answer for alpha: 1.96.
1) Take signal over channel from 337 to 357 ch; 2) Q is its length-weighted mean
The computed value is 1.09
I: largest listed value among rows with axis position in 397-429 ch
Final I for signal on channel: 2.04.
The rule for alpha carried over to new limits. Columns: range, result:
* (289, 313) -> 2.32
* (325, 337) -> 1.83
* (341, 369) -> 1.7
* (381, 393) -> 2.05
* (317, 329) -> 1.93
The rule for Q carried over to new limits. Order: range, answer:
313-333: 1.83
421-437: 2.04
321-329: 1.83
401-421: 1.95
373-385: 1.92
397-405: 1.98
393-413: 1.97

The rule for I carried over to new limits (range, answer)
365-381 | 1.92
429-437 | 2.07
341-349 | 1.08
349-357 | 1.13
